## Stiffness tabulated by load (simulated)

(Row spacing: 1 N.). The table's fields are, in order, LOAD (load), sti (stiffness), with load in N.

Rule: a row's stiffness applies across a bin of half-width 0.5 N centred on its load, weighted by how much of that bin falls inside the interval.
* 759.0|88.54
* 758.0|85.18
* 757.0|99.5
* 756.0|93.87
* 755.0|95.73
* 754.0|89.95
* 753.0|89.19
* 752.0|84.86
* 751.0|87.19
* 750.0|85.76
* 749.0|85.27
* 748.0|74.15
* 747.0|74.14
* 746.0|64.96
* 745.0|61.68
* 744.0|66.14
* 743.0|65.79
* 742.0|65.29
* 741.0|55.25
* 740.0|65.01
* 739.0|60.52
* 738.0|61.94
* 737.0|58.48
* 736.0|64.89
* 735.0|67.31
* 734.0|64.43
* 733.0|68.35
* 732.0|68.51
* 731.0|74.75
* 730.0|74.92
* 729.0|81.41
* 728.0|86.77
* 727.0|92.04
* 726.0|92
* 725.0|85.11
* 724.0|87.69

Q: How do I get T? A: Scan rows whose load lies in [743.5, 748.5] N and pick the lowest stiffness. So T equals 61.68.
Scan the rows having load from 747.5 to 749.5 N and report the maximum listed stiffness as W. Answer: 85.27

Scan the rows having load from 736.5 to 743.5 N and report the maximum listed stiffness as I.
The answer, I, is 65.79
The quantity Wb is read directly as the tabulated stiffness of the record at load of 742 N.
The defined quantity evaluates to 65.29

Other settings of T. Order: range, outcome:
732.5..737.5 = 58.48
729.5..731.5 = 74.75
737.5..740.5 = 60.52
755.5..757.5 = 93.87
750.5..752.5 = 84.86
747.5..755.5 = 74.15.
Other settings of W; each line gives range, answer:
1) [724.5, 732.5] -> 92.04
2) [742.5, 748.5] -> 74.15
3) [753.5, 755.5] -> 95.73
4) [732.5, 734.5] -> 68.35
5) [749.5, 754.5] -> 89.95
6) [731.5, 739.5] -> 68.51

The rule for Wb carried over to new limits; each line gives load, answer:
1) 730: 74.92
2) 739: 60.52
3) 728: 86.77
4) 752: 84.86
